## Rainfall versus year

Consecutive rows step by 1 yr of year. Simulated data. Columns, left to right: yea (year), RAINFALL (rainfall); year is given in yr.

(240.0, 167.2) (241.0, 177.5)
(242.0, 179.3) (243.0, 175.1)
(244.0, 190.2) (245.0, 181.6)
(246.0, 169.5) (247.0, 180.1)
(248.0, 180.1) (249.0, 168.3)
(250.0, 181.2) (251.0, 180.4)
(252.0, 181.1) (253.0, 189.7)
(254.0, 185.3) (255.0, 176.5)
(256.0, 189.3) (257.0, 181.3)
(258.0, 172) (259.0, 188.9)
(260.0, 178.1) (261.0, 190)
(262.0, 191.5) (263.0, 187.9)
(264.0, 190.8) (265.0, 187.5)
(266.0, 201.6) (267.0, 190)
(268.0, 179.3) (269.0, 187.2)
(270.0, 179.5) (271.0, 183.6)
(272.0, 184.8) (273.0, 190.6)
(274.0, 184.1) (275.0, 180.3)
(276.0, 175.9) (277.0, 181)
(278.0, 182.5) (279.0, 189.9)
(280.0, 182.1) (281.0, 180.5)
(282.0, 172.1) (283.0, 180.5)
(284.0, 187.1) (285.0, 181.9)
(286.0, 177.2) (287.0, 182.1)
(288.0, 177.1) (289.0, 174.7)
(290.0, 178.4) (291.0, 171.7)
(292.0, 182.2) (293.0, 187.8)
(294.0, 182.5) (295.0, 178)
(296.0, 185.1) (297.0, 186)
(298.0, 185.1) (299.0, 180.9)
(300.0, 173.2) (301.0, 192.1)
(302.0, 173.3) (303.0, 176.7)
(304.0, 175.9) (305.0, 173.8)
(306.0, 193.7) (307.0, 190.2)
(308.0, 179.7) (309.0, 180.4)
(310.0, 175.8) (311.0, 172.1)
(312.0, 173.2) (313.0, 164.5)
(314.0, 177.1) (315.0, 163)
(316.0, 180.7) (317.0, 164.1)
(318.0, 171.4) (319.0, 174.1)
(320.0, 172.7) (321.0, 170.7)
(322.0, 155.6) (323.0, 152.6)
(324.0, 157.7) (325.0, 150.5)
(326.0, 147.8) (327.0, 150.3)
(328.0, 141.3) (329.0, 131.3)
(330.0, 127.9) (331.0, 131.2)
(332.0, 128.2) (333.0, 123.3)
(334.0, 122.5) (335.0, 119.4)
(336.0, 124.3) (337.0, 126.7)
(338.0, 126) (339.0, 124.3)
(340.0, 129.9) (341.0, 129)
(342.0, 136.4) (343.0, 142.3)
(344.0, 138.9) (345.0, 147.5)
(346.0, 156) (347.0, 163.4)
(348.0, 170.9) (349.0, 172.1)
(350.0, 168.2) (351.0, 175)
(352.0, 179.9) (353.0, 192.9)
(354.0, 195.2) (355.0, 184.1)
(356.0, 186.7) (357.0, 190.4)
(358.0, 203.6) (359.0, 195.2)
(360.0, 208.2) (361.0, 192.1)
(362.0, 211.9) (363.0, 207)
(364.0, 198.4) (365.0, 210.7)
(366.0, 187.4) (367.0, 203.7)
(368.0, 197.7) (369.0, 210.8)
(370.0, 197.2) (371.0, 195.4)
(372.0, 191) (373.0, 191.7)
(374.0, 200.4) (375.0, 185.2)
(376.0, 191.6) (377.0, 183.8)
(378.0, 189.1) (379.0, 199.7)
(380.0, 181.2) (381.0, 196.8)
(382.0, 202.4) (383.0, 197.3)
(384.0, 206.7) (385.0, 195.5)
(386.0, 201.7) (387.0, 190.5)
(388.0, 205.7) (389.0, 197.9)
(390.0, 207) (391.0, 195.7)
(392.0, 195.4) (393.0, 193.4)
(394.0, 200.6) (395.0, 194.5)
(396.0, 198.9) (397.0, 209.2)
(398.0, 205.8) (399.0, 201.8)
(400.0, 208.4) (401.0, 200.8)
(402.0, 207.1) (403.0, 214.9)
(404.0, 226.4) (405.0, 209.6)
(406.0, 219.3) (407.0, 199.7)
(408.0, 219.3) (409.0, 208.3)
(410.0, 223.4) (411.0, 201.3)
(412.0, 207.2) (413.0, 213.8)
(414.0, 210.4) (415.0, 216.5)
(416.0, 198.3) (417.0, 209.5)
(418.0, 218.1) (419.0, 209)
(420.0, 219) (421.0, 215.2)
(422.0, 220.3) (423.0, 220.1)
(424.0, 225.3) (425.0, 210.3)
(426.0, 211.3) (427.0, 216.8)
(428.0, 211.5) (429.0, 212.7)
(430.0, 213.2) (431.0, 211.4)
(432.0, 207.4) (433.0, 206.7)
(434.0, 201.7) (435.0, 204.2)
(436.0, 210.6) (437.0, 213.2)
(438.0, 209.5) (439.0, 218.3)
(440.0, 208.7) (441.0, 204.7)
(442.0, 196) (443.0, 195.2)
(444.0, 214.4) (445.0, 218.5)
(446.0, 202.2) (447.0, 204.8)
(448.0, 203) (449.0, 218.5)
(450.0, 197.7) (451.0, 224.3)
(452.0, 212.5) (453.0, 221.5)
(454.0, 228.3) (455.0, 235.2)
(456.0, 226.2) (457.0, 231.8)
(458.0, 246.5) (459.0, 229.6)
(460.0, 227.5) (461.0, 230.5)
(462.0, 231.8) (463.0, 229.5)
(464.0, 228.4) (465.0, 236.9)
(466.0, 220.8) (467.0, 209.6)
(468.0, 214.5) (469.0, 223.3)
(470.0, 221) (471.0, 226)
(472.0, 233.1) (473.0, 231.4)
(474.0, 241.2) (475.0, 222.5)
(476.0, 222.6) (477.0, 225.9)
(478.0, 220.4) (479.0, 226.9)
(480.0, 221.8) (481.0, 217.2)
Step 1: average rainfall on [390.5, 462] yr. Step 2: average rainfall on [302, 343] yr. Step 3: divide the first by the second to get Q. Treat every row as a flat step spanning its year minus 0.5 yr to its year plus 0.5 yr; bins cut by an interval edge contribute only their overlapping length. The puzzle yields 1.4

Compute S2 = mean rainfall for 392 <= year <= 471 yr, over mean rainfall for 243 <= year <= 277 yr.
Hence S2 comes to 1.2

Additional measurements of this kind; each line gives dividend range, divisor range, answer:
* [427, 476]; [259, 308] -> 1.19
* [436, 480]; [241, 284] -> 1.21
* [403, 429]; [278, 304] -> 1.18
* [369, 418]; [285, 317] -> 1.13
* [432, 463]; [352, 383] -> 1.10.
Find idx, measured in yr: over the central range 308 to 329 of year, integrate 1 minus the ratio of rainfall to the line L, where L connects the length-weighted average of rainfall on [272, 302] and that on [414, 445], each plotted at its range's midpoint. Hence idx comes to 2.63 yr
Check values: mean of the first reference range 181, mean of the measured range 164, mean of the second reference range 211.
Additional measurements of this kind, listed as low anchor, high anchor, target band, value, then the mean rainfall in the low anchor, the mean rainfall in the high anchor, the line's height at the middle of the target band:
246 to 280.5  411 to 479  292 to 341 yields 8.20 yr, 184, 217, 194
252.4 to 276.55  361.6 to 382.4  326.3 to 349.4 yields 6.66 yr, 185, 197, 193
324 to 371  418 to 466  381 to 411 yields -2.09 yr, 165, 216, 191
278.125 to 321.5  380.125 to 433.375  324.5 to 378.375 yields 6.96 yr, 178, 208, 193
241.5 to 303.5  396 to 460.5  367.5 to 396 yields 1.05 yr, 182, 213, 204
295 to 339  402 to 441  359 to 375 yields -1.23 yr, 161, 212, 185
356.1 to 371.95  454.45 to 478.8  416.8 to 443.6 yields 0.82 yr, 200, 228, 218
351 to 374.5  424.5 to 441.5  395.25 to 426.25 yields -0.84 yr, 197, 210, 206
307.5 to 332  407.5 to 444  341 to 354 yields 0.89 yr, 160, 211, 174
